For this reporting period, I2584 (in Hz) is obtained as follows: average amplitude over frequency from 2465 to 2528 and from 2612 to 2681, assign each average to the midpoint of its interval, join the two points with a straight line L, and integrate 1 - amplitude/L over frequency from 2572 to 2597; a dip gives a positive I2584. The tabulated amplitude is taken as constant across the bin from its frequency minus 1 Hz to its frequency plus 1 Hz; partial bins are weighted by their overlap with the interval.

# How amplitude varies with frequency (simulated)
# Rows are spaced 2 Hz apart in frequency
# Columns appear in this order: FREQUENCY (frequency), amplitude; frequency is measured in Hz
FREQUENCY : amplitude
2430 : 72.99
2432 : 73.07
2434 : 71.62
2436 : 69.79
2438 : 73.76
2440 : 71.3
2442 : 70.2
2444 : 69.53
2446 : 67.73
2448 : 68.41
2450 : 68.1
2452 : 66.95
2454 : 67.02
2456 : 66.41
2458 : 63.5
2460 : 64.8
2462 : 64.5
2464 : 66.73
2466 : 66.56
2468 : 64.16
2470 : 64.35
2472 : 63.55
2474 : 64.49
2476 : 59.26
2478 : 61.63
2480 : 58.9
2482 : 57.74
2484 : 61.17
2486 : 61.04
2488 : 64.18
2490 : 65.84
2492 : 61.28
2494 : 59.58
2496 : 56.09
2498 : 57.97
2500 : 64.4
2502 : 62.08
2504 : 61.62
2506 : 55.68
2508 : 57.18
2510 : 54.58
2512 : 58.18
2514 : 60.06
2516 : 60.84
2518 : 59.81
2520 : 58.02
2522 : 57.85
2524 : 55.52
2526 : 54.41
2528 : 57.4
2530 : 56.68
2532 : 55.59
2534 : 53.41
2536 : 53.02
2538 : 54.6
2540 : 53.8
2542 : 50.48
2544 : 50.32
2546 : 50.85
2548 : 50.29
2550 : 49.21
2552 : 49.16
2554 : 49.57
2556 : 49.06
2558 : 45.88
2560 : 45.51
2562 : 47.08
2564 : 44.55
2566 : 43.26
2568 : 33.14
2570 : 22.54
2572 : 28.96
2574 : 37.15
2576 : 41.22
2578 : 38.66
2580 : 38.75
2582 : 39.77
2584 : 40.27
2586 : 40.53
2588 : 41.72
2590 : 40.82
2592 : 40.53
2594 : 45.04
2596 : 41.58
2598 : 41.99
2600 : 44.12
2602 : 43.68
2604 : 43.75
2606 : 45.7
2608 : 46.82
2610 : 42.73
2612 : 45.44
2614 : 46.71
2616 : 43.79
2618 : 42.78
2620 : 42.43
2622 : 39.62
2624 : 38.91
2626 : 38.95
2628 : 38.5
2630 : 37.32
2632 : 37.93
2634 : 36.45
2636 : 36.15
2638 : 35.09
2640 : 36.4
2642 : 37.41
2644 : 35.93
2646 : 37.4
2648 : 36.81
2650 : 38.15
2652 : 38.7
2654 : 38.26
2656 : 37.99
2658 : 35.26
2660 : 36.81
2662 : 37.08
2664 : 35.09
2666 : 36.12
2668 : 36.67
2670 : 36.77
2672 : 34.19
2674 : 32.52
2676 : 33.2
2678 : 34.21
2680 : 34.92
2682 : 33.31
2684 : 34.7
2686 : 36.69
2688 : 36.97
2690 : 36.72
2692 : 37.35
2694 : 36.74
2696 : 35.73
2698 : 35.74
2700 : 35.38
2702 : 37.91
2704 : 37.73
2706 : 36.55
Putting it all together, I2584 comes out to 3.6 Hz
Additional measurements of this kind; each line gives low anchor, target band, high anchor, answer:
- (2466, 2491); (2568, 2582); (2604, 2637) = 3.8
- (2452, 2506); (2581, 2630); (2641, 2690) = 2.5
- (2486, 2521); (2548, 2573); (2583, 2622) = 3.8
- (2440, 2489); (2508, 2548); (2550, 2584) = -4.3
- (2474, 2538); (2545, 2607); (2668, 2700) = 8.9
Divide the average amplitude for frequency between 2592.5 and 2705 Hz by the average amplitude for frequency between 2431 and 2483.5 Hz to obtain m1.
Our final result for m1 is 0.58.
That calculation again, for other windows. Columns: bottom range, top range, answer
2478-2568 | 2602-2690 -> 0.69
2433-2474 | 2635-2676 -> 0.54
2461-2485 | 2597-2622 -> 0.70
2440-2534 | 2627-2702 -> 0.59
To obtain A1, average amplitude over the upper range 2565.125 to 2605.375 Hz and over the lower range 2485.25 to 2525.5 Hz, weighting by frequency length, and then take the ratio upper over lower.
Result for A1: 0.7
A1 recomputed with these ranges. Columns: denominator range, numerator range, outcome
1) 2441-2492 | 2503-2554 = 0.85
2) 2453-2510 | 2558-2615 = 0.66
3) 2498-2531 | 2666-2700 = 0.61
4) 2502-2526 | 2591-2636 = 0.72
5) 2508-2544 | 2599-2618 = 0.80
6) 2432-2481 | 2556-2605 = 0.61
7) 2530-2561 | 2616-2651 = 0.75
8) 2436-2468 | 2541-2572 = 0.66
